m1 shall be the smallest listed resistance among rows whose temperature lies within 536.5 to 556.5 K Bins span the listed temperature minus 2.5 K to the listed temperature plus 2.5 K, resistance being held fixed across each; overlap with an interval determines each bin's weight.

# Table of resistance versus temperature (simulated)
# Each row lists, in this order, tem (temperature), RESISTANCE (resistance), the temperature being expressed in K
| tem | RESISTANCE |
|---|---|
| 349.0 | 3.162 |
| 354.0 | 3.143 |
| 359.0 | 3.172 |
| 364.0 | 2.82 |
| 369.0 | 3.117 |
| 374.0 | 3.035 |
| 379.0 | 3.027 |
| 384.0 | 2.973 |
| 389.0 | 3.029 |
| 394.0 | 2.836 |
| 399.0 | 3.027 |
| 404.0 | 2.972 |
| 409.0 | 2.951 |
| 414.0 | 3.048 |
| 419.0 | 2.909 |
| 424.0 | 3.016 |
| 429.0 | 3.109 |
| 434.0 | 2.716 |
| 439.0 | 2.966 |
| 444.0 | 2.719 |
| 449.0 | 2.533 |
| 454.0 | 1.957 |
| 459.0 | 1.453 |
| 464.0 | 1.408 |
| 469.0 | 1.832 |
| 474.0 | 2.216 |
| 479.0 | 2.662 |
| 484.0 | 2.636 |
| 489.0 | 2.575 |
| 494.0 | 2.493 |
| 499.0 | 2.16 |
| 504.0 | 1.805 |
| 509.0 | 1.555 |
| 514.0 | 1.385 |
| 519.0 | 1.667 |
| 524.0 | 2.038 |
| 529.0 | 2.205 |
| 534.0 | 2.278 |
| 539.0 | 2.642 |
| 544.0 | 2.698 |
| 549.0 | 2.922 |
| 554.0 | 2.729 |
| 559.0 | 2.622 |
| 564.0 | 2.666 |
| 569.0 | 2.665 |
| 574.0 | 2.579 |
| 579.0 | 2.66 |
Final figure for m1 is 2.642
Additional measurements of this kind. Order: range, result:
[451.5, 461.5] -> 1.453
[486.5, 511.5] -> 1.555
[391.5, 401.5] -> 2.836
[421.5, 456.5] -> 1.957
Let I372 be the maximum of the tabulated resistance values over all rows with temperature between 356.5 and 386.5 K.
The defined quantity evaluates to 3.172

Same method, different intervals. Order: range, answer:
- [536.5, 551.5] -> 2.922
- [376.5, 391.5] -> 3.029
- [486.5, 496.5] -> 2.575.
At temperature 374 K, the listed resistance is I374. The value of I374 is 3.035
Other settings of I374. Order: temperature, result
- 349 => 3.162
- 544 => 2.698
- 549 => 2.922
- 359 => 3.172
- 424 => 3.016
